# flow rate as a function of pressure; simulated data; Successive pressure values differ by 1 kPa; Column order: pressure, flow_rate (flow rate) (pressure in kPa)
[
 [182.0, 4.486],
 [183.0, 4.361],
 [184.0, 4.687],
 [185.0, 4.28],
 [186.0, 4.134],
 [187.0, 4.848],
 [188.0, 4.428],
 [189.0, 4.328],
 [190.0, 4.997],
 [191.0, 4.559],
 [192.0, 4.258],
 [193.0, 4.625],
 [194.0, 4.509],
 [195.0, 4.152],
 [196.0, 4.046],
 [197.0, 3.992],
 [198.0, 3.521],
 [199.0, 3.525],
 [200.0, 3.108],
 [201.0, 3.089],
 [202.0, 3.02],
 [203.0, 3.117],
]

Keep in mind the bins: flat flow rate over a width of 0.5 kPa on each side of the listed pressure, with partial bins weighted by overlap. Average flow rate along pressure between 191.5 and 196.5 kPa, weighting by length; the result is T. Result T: 4.32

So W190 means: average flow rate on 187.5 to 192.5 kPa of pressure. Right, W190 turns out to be 4.51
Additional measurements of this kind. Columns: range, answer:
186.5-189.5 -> 4.53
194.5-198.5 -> 3.93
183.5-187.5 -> 4.49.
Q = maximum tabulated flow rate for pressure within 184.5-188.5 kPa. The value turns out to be 4.848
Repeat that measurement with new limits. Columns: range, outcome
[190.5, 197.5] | 4.625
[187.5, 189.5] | 4.428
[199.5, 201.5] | 3.108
